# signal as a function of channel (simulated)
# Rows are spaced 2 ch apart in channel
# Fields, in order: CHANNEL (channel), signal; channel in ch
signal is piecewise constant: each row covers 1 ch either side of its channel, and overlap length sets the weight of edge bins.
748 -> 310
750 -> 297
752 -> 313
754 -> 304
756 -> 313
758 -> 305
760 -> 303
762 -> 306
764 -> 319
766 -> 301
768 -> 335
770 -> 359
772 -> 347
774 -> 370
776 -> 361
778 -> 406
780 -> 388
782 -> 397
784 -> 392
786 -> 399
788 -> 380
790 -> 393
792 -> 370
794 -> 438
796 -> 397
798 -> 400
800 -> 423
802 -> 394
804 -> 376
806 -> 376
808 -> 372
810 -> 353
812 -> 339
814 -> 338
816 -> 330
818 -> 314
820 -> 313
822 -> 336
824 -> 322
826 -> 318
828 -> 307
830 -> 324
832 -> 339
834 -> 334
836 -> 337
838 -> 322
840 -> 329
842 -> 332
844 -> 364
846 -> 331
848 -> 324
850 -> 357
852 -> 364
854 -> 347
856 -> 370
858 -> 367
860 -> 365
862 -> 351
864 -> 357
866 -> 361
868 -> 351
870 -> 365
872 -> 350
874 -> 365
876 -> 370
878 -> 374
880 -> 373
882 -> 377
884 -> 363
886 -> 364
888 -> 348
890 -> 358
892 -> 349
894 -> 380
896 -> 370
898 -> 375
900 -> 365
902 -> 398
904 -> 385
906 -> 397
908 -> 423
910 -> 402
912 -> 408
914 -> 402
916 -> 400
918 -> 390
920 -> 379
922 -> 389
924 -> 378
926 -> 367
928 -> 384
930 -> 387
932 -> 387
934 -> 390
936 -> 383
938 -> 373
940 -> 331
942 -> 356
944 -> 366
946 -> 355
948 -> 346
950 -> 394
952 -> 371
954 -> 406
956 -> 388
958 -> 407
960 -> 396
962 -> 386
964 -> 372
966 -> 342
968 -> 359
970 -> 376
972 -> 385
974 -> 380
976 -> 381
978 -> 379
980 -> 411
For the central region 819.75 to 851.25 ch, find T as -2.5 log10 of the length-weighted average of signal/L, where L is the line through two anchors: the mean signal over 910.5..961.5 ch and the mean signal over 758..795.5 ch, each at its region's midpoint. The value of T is 0.12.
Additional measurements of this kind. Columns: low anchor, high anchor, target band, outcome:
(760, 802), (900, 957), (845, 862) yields 0.07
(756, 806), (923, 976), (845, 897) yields 0.04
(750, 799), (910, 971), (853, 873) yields 0.03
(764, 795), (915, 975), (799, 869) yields 0.09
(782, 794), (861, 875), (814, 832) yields 0.17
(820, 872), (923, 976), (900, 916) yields -0.11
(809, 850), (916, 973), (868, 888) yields -0.04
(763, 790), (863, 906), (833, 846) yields 0.10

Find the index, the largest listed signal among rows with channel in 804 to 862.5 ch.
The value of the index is 376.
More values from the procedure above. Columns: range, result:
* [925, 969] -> 407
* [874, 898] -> 380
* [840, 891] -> 377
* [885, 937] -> 423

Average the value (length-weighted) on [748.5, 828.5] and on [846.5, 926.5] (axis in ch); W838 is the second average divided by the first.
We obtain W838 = 1.1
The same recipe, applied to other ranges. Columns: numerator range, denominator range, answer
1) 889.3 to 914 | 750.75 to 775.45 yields 1.19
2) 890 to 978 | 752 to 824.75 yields 1.06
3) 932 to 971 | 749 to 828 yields 1.06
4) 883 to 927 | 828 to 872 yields 1.10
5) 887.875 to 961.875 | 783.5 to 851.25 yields 1.07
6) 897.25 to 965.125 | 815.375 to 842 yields 1.18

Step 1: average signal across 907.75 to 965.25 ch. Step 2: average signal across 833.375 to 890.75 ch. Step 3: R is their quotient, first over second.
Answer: 1.08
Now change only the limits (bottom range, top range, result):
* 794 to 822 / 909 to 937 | 1.07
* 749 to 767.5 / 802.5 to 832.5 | 1.10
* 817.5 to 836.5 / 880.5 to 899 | 1.13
